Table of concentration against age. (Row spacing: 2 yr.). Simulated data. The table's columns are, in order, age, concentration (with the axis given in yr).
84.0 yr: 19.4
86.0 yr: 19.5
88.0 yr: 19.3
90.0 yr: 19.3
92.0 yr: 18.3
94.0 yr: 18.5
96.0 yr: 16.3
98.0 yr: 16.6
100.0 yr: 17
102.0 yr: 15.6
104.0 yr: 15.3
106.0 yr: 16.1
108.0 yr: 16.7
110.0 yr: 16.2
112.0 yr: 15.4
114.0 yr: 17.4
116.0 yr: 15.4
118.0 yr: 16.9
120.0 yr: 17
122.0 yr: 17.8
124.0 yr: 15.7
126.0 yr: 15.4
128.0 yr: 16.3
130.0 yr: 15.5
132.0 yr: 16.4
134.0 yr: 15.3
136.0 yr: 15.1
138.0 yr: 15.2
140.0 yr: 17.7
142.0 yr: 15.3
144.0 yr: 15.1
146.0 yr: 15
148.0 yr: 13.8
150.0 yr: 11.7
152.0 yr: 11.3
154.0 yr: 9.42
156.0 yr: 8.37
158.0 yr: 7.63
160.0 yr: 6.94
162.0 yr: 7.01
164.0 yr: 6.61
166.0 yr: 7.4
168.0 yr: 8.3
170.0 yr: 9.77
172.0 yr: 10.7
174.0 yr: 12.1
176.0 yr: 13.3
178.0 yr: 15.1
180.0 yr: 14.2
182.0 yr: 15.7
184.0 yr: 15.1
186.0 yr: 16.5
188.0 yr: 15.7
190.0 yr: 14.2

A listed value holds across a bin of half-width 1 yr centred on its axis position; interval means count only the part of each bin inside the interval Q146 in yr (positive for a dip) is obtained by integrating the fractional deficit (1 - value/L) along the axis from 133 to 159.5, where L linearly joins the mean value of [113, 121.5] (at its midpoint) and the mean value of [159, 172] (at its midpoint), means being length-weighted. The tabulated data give -3.3 yr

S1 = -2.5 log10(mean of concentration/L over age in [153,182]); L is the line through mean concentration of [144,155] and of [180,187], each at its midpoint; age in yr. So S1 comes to 0.39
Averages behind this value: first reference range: 12.5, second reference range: 15.5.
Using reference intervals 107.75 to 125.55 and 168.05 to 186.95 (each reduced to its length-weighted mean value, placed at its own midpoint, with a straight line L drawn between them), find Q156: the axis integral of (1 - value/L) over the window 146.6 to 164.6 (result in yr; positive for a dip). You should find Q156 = 6.4 yr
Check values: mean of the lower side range 16.5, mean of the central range 9.38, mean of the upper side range 13.3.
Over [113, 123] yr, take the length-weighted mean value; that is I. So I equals 16.9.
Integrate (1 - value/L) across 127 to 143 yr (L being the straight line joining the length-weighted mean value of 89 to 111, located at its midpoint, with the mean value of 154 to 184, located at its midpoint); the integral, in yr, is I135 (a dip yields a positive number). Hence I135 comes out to -2.7 yr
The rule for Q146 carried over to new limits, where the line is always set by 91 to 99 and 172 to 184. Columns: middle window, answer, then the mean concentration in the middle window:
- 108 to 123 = 0.0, 16.6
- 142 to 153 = 1.2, 13.6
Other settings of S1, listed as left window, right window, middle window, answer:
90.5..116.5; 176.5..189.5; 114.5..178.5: 0.22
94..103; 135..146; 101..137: 0.00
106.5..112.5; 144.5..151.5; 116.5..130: -0.08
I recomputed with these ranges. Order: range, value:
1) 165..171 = 8.49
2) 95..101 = 16.6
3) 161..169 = 7.33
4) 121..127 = 16.3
